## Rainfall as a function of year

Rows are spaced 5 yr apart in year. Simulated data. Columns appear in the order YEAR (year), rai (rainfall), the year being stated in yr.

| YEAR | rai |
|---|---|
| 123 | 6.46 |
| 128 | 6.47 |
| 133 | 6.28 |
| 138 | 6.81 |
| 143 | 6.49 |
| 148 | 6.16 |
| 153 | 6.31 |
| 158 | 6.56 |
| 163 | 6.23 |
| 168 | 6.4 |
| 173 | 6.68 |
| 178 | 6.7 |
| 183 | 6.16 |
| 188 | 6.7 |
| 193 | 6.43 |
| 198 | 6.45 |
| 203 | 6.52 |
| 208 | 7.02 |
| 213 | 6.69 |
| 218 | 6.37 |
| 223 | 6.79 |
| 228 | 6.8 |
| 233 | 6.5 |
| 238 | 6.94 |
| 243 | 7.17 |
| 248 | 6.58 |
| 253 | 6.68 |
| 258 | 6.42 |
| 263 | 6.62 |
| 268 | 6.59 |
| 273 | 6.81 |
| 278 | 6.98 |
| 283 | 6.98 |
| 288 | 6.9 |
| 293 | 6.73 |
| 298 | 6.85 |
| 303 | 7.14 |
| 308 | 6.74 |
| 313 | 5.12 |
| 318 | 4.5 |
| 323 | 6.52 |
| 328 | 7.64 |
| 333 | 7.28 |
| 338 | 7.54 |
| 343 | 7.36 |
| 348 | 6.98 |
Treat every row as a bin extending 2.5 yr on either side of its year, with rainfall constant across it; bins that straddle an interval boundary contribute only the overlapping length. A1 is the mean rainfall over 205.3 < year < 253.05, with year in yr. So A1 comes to 6.76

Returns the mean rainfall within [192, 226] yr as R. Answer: 6.62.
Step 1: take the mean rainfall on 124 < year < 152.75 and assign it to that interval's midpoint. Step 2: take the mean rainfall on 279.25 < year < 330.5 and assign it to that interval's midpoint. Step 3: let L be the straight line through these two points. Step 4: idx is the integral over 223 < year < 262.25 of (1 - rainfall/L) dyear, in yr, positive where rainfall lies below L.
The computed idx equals -1.4 yr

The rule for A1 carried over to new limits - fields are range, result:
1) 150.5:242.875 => 6.58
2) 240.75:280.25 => 6.73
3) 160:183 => 6.47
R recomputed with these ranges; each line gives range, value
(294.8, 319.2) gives 6.17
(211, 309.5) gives 6.76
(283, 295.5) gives 6.85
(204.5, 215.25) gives 6.83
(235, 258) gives 6.79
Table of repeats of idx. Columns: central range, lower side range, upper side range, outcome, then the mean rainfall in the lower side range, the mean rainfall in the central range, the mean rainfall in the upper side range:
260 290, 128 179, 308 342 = -1.5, 6.46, 6.81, 6.5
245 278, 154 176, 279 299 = 0.6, 6.46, 6.65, 6.87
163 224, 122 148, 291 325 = -1.6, 6.47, 6.56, 6.22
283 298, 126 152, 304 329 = -1.8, 6.43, 6.85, 6.07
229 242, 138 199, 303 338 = -0.7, 6.45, 6.78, 6.45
